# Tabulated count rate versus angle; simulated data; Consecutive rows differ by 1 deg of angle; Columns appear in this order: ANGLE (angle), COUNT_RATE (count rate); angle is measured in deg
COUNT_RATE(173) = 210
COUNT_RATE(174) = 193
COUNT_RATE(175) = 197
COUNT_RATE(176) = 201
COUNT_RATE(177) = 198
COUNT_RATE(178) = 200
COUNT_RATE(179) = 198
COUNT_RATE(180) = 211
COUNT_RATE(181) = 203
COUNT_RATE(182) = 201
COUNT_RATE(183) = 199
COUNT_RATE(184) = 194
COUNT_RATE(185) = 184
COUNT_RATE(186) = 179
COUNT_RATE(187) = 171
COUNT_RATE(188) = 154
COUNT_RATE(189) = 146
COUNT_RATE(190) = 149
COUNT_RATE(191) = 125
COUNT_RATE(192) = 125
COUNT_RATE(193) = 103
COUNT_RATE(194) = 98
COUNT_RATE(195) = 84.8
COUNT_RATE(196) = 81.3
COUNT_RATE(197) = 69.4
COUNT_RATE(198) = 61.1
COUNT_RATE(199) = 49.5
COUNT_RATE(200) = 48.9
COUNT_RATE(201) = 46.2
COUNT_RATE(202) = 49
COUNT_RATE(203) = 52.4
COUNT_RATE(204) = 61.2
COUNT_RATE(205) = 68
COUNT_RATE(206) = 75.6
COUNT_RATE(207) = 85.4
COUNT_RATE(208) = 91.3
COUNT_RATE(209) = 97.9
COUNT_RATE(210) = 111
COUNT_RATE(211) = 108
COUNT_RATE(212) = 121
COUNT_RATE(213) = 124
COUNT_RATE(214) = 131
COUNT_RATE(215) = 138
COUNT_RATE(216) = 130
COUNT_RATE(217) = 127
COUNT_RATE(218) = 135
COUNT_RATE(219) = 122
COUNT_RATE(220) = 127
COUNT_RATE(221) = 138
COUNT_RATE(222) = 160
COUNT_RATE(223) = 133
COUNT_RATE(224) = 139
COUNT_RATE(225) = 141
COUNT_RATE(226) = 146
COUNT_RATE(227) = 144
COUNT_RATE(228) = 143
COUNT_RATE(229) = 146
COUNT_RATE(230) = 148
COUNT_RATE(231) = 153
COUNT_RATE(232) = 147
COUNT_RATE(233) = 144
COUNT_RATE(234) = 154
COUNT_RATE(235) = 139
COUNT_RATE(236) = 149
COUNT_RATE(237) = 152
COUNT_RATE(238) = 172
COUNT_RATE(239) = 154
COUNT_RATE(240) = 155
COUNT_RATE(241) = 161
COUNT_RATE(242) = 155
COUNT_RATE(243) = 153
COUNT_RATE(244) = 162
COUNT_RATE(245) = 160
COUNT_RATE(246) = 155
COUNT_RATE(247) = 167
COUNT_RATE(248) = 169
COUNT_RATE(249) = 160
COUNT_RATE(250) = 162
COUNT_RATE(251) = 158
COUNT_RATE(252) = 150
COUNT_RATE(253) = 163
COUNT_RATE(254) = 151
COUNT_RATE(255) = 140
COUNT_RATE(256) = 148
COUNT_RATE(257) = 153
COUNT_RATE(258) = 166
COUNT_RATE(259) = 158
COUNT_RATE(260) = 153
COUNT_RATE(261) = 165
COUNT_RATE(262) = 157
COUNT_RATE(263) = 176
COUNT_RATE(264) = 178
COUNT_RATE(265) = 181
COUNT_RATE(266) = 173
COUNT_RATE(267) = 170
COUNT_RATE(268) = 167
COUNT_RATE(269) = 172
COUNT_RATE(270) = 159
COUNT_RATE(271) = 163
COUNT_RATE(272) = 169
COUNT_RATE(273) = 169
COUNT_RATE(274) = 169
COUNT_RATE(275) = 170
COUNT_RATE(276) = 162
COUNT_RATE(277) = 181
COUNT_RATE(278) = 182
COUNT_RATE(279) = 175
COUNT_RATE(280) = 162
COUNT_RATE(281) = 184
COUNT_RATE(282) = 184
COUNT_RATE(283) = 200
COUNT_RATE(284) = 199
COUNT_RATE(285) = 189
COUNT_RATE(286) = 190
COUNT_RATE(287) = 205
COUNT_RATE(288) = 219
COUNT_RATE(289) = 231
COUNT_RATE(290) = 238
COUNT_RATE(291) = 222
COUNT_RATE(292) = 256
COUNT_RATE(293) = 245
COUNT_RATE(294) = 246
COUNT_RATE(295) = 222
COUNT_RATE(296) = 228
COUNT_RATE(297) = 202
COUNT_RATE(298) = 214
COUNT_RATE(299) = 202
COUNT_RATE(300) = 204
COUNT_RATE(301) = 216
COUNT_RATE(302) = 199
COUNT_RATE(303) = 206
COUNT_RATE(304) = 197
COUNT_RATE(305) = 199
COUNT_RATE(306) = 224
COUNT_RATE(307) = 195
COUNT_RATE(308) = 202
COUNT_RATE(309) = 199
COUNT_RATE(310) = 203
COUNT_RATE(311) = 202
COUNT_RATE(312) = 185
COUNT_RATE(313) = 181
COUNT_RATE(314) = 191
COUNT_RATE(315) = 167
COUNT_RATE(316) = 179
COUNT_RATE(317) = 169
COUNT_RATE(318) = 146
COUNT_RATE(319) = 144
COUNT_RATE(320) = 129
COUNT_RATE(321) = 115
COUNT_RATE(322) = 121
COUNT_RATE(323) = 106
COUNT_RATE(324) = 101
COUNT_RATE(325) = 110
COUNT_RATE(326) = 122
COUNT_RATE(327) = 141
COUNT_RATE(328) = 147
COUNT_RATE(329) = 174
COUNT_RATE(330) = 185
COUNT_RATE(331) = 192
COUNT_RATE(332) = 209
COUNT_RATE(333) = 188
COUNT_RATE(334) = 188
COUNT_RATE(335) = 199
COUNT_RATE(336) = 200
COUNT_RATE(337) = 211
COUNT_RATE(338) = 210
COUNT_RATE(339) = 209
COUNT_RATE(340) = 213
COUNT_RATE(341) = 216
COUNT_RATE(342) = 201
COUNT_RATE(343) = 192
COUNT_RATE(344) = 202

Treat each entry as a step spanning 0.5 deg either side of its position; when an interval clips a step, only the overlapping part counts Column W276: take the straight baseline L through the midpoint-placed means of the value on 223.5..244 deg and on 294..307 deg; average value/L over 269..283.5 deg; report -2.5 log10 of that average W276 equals 0.09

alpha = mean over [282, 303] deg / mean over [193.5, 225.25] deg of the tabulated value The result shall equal 2.16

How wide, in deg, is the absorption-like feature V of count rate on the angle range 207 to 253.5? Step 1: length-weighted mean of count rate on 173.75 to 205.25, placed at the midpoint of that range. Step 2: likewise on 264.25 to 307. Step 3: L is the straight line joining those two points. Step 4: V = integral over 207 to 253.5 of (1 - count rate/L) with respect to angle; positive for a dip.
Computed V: 5.3 deg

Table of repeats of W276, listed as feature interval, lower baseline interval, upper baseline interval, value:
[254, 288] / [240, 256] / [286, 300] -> 0.11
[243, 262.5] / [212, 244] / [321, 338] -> -0.07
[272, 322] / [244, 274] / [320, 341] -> -0.17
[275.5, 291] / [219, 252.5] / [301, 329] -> -0.21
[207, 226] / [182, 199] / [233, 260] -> 0.14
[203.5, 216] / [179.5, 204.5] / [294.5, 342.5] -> 0.27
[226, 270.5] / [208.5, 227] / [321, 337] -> -0.15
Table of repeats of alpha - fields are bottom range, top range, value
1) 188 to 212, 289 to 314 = 2.39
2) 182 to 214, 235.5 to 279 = 1.50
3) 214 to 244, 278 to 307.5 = 1.44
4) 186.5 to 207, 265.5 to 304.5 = 2.16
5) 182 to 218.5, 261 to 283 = 1.54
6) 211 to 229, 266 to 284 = 1.29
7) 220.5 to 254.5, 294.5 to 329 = 1.15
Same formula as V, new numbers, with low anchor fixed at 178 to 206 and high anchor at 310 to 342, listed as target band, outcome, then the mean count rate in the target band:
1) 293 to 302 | -3.20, 217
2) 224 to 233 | -0.62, 146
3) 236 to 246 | -1.22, 158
